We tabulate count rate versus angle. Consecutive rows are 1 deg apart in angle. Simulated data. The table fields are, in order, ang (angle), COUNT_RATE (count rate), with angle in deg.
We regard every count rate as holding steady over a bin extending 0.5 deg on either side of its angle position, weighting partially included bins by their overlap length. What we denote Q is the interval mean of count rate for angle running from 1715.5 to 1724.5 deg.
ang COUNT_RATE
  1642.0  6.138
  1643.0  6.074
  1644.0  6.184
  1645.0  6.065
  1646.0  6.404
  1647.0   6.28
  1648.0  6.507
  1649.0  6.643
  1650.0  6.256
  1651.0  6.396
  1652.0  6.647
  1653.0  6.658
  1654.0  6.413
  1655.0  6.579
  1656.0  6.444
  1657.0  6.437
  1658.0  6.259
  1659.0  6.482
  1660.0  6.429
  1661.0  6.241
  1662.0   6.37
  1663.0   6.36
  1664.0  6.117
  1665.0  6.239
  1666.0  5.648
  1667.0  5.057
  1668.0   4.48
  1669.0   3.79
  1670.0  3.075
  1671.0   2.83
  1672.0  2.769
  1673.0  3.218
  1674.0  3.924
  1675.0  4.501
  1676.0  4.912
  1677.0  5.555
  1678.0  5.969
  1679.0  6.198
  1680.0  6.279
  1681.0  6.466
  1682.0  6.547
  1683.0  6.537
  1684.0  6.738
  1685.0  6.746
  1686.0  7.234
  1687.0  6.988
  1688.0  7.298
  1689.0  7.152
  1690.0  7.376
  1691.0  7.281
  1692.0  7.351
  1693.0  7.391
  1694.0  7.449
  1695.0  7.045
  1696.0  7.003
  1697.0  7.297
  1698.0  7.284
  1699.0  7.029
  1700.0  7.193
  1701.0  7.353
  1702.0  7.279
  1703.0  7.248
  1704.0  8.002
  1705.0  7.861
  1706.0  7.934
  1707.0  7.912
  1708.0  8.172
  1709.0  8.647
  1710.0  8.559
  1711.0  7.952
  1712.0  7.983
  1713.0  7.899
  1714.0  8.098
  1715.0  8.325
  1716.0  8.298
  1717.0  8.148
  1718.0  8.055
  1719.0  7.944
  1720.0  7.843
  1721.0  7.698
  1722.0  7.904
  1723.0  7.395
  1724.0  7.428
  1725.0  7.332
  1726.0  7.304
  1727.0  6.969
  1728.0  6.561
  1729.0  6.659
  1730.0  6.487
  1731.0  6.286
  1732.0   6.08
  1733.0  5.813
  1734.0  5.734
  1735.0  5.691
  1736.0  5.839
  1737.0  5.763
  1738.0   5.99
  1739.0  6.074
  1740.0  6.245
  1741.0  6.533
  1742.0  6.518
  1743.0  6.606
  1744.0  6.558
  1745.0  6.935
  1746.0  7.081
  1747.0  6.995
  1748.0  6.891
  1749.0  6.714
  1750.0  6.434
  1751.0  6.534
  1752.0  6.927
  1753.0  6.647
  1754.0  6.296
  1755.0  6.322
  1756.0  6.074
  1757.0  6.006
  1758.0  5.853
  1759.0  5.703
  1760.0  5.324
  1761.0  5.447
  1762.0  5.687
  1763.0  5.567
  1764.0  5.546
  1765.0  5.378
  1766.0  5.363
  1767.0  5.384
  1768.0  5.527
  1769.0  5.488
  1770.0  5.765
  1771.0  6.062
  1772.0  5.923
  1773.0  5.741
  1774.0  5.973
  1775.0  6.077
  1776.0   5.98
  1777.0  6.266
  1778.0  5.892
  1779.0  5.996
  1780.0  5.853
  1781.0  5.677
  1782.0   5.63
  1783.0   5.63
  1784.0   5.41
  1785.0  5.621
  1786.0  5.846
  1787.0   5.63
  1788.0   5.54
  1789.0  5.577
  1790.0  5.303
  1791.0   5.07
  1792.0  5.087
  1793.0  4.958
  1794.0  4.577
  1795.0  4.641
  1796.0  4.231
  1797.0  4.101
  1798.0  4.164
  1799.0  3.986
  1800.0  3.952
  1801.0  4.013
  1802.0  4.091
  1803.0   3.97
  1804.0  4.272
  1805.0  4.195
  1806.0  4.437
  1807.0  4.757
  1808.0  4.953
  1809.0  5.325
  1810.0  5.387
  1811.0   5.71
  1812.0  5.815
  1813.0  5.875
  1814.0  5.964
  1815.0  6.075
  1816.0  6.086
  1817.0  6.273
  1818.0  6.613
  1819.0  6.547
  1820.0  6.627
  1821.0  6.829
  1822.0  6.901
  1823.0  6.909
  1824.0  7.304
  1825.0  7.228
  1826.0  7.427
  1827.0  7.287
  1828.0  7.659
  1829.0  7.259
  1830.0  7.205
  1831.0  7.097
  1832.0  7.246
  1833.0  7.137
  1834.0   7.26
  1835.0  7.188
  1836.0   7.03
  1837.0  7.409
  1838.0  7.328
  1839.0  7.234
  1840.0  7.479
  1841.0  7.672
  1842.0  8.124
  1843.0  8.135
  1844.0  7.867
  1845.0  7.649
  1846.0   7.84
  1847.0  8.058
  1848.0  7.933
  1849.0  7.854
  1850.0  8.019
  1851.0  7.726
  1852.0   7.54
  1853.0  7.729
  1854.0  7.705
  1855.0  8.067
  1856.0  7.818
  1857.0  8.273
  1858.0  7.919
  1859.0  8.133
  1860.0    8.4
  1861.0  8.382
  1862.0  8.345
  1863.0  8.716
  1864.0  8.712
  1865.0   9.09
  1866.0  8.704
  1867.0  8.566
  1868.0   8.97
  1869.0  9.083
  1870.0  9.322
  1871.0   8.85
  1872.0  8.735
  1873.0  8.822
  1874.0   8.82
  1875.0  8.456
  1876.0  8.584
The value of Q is 7.86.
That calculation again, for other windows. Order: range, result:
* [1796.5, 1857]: 6.57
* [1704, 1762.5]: 6.92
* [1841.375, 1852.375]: 7.89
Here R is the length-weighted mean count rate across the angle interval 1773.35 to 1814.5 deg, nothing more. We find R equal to 5.16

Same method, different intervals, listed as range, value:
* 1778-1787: 5.71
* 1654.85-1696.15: 5.96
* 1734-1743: 6.09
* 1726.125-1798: 5.89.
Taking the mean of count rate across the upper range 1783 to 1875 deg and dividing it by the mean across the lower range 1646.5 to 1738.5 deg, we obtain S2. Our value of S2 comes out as 1.0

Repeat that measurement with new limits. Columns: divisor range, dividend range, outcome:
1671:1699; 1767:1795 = 0.90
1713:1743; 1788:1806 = 0.65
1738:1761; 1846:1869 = 1.29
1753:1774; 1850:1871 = 1.45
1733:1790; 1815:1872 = 1.29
